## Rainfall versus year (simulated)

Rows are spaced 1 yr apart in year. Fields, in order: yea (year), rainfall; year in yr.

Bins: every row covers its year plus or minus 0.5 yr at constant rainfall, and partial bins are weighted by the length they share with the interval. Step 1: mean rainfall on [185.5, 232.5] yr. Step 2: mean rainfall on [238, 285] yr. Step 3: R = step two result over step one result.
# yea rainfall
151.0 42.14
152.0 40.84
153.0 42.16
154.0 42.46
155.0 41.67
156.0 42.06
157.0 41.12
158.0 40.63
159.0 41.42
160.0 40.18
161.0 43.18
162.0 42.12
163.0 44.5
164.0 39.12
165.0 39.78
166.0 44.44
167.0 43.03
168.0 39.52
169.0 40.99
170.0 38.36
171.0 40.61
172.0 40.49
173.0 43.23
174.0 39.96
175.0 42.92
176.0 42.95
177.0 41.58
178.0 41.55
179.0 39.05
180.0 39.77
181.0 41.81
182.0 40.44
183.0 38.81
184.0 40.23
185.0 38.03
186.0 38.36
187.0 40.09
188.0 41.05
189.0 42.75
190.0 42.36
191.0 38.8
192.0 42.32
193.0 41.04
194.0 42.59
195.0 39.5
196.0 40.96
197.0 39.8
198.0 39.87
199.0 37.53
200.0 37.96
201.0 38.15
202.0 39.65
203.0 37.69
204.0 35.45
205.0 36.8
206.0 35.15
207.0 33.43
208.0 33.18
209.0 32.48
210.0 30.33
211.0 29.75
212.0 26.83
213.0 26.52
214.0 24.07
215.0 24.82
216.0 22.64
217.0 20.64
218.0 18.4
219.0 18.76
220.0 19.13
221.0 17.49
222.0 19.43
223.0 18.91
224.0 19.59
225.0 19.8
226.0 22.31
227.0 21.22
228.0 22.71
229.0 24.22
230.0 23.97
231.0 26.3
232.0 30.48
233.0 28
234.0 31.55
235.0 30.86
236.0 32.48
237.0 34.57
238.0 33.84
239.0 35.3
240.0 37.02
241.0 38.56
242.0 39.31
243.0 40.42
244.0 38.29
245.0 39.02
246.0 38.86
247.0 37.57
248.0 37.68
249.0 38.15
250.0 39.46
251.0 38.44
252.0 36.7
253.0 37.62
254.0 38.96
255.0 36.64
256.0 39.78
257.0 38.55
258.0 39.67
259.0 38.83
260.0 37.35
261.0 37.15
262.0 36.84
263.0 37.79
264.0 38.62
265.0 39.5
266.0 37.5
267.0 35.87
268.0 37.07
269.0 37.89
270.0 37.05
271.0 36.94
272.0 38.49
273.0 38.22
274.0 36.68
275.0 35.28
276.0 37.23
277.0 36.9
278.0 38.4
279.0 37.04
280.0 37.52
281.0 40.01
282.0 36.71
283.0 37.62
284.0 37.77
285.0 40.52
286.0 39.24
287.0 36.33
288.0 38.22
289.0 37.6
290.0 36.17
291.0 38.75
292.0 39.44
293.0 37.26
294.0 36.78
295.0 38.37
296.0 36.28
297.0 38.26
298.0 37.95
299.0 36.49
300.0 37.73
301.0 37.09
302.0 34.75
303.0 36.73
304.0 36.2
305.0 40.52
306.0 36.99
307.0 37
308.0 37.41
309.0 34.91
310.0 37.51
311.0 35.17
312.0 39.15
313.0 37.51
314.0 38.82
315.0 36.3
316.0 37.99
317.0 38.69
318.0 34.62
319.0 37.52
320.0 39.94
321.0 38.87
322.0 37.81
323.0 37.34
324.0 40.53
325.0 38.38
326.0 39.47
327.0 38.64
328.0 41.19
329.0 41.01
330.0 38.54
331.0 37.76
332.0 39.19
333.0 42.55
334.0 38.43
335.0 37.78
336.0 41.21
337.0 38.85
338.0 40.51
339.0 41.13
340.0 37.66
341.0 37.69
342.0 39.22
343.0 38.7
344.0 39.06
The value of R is 1.2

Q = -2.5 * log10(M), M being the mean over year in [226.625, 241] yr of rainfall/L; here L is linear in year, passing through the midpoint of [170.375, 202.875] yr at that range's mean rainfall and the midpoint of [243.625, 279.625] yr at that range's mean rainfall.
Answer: 0.28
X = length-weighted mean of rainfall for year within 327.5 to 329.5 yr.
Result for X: 41.1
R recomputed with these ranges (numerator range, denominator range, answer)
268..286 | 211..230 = 1.73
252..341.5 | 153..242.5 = 1.09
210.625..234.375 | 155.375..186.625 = 0.57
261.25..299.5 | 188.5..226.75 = 1.21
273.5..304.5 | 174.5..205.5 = 0.94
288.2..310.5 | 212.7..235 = 1.63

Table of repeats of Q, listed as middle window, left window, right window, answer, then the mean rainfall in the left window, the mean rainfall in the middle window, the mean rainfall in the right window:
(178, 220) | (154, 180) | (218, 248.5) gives 0.02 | 41.4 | 35.2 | 29.1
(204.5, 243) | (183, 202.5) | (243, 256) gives 0.38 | 40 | 27.6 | 38.3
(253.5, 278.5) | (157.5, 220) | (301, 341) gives 0.00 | 37.2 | 37.7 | 38.3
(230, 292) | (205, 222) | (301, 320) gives -0.18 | 26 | 36.9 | 37.2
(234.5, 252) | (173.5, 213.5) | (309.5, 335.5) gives 0.04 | 38.2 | 37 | 38.5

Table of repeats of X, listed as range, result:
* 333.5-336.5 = 39.1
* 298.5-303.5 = 36.6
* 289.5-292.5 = 38.1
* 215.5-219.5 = 20.1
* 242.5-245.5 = 39.2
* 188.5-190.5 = 42.6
